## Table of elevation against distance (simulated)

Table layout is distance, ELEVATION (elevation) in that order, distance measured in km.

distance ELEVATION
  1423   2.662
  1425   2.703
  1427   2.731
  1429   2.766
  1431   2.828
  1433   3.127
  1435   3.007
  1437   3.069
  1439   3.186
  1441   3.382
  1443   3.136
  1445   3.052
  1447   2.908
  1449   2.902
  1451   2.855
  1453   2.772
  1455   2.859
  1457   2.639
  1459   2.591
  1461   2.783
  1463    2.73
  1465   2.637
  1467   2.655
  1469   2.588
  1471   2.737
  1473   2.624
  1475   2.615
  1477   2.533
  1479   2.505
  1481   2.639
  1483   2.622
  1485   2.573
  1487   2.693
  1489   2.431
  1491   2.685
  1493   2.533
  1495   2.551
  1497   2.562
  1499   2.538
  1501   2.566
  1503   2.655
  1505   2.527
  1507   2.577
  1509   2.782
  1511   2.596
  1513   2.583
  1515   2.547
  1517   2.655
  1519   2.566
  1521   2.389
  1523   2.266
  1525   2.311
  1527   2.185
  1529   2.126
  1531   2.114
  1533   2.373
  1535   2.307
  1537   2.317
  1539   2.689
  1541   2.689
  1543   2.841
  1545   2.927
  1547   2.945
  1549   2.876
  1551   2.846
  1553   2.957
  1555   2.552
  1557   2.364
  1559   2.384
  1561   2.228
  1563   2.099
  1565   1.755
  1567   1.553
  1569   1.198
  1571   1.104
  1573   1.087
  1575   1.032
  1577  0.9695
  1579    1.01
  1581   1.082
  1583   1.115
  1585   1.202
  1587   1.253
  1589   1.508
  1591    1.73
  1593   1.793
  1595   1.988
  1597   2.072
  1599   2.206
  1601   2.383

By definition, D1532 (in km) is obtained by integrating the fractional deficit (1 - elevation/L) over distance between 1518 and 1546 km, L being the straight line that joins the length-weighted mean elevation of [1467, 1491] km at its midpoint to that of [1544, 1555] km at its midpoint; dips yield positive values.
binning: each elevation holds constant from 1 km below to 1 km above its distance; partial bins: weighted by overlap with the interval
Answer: 3.74 km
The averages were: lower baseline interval 2.6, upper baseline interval 2.88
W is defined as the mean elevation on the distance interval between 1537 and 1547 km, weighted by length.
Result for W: 2.76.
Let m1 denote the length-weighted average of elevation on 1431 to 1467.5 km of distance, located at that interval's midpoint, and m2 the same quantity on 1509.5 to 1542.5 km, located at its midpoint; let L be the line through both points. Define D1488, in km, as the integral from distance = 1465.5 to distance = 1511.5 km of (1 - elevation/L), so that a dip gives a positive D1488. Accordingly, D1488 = 1.1 km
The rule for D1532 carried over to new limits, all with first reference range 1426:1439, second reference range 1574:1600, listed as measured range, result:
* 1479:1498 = -1.42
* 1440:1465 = -1.11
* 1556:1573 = -1.07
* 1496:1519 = -3.92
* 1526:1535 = -0.96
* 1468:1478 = -0.26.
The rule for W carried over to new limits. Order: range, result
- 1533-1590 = 1.97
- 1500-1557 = 2.56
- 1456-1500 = 2.61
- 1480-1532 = 2.51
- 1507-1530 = 2.46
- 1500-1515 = 2.61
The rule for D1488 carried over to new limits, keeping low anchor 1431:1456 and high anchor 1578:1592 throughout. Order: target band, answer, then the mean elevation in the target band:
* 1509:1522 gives -2.7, 2.57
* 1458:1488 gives 0.1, 2.63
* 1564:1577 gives 1.7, 1.26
